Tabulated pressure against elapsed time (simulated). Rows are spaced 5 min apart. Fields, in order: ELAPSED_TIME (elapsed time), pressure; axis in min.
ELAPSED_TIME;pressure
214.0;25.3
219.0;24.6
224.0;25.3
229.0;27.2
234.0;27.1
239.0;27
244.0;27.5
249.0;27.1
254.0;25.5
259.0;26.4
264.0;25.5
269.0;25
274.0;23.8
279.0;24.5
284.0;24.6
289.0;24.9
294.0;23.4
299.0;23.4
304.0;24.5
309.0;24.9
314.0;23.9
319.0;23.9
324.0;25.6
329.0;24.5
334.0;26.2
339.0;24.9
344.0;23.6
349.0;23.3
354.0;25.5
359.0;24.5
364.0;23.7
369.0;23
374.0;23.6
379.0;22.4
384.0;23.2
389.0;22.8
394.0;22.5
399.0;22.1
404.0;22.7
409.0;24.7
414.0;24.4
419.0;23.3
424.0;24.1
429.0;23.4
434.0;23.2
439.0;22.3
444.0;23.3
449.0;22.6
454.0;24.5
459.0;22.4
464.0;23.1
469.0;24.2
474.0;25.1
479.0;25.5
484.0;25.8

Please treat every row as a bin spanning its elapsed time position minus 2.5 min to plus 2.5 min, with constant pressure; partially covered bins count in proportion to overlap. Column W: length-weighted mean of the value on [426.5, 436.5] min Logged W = 23.3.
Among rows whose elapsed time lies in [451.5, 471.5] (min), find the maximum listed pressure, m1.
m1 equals 24.5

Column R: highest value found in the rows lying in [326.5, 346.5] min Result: 26.2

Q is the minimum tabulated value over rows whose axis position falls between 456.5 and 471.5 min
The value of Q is 22.4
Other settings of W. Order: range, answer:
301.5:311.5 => 24.7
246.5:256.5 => 26.3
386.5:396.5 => 22.6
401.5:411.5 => 23.7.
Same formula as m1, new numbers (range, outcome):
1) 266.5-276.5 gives 25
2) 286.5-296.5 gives 24.9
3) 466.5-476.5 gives 25.1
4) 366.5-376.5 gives 23.6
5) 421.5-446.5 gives 24.1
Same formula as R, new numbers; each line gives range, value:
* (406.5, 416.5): 24.7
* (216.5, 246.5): 27.5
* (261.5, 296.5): 25.5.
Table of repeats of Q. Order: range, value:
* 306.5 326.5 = 23.9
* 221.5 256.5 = 25.3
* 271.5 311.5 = 23.4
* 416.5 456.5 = 22.3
